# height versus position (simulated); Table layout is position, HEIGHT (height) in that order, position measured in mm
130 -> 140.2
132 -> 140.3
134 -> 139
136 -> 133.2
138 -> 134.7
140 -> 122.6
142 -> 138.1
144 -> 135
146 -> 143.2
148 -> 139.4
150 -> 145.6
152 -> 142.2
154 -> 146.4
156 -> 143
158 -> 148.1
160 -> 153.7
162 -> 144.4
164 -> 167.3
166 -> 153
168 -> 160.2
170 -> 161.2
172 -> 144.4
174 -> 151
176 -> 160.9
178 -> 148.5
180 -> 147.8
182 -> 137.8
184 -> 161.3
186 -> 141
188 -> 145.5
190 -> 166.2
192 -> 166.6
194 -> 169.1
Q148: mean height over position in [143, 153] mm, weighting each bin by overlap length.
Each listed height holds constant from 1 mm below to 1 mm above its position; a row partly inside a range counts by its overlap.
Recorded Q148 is 141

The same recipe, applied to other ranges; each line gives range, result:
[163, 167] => 160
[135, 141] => 130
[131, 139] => 137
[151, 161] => 147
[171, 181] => 151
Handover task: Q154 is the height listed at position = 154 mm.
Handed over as 146.4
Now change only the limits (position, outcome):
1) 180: 147.8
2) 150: 145.6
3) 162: 144.4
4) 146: 143.2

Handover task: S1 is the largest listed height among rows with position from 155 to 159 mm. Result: 148.1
